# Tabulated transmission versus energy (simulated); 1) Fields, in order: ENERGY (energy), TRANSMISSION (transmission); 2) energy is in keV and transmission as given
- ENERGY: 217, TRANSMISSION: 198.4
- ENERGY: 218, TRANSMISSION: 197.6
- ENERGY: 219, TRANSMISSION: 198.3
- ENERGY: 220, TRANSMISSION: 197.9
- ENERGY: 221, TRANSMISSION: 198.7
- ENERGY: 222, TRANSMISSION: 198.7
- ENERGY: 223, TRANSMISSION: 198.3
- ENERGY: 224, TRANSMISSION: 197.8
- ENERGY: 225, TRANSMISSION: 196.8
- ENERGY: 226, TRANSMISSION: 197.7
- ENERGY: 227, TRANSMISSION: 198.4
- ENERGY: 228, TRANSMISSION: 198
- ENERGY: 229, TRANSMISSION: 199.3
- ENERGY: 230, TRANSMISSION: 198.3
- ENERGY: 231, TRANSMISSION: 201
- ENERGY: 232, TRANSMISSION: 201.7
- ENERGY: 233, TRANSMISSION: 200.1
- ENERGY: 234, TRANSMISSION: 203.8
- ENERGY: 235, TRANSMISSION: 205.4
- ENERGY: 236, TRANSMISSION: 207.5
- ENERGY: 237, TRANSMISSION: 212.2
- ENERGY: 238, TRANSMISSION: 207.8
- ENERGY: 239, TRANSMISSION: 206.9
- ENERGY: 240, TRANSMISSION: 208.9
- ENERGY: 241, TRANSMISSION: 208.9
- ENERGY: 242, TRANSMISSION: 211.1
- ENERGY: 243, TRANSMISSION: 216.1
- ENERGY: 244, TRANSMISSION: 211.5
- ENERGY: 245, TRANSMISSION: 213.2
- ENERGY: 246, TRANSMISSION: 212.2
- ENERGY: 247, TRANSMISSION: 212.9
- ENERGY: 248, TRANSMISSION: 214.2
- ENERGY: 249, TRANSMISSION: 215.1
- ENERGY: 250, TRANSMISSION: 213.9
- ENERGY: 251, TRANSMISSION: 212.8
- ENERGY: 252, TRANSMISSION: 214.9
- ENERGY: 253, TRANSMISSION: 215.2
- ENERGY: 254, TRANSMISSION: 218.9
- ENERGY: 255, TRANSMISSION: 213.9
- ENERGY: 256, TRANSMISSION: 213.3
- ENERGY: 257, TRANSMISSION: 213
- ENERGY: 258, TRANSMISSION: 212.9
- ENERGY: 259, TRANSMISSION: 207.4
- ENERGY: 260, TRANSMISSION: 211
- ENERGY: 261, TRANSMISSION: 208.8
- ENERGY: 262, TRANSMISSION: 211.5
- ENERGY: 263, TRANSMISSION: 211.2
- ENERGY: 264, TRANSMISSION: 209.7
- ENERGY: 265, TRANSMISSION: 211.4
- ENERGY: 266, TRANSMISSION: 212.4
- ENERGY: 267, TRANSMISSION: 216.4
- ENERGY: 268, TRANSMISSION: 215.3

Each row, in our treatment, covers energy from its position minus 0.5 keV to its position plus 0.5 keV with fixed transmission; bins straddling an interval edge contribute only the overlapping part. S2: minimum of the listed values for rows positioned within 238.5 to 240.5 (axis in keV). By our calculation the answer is 206.9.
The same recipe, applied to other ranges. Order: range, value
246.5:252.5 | 212.8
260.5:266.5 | 208.8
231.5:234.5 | 200.1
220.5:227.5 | 196.8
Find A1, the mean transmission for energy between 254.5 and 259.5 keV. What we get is 212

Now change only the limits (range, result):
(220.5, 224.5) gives 198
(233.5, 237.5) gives 207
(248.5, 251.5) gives 214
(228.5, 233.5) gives 200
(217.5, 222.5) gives 198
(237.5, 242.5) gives 209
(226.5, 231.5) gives 199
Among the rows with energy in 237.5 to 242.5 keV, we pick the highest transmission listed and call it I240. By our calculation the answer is 211.1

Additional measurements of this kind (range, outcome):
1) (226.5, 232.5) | 201.7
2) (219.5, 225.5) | 198.7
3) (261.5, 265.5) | 211.5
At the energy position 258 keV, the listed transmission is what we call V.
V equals 212.9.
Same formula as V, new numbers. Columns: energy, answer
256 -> 213.3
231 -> 201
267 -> 216.4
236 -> 207.5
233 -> 200.1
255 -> 213.9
